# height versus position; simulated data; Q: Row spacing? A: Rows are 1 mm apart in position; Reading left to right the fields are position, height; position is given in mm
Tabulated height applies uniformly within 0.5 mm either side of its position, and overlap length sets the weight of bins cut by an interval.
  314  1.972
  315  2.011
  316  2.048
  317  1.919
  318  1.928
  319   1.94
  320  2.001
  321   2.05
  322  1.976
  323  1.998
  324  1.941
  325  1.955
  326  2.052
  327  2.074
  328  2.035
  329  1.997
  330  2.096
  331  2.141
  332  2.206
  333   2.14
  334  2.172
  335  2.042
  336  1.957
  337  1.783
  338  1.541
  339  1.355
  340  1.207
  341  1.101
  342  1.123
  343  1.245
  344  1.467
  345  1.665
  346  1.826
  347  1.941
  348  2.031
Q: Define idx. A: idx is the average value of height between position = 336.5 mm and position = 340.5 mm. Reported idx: 1.47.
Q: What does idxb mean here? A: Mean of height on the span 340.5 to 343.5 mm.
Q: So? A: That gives 1.16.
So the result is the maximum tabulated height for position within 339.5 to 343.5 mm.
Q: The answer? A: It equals 1.245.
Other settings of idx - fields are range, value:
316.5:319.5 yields 1.93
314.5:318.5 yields 1.98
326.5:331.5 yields 2.07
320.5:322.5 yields 2.01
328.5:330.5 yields 2.05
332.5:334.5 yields 2.16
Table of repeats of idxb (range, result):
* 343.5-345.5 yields 1.57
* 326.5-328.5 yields 2.05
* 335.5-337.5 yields 1.87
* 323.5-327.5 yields 2.01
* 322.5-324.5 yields 1.97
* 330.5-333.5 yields 2.16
